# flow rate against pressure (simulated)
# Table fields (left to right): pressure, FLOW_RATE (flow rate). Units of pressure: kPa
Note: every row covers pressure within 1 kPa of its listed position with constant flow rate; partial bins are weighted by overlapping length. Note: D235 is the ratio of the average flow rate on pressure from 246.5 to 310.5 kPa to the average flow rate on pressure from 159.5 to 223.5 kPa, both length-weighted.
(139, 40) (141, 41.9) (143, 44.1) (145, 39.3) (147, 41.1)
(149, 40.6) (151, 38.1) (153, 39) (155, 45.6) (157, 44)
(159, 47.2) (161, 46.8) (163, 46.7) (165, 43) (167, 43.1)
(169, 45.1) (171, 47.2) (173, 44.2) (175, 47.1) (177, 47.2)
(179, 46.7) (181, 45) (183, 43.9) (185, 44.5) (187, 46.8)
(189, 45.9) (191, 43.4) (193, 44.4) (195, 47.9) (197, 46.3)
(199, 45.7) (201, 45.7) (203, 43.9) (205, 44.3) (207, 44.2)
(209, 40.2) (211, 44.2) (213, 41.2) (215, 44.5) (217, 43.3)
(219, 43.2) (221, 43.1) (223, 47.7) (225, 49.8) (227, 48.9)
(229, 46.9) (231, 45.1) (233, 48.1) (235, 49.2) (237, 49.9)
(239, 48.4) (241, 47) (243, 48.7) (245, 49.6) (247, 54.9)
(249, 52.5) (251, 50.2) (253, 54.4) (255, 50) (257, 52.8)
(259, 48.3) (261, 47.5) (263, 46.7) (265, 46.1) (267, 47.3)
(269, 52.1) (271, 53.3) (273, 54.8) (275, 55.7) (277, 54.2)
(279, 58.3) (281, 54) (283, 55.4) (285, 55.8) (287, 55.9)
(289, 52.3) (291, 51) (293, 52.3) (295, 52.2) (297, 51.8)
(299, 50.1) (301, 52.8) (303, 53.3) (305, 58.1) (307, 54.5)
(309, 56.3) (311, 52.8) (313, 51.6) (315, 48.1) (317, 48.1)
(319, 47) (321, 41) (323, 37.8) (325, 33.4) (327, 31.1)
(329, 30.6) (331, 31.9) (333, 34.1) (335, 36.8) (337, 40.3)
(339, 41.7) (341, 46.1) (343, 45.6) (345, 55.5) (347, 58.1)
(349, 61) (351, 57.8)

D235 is 1.17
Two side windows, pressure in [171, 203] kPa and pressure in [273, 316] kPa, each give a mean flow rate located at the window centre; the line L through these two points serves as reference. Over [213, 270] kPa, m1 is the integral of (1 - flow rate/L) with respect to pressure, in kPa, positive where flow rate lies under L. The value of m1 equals 1.6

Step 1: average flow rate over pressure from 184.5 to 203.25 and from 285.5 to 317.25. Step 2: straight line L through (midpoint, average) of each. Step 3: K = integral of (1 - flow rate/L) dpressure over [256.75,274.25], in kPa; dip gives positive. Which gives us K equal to 0.2 kPa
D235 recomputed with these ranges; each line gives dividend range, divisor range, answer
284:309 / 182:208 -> 1.18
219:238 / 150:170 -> 1.08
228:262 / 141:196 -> 1.12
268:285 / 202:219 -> 1.27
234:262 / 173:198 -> 1.10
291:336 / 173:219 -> 1.02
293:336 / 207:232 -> 1.02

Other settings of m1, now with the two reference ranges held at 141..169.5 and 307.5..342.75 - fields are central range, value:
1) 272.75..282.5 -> -3.0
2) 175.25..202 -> -1.8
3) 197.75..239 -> -2.8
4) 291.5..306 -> -3.7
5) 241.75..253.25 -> -2.4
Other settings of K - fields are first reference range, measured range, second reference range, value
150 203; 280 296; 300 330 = -2.6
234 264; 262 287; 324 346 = -3.4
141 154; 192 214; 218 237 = 0.3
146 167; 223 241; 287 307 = 0.1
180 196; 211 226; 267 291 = 1.1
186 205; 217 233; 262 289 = 0.7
